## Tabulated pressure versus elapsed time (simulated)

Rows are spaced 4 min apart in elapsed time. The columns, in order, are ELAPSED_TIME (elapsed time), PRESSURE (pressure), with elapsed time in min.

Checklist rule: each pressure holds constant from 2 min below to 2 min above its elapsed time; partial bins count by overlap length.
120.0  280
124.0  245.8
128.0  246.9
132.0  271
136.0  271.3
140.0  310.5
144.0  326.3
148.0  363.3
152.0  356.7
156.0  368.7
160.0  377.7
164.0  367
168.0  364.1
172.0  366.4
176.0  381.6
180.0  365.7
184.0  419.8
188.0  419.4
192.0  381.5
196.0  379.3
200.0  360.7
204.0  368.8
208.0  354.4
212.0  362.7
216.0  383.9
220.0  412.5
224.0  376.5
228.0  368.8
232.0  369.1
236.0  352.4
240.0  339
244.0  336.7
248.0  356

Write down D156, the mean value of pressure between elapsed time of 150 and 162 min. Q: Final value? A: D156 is 368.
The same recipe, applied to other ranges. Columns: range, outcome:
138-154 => 339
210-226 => 384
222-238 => 367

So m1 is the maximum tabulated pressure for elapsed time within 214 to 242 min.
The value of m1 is 412.5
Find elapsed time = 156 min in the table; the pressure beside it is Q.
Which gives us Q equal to 368.7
